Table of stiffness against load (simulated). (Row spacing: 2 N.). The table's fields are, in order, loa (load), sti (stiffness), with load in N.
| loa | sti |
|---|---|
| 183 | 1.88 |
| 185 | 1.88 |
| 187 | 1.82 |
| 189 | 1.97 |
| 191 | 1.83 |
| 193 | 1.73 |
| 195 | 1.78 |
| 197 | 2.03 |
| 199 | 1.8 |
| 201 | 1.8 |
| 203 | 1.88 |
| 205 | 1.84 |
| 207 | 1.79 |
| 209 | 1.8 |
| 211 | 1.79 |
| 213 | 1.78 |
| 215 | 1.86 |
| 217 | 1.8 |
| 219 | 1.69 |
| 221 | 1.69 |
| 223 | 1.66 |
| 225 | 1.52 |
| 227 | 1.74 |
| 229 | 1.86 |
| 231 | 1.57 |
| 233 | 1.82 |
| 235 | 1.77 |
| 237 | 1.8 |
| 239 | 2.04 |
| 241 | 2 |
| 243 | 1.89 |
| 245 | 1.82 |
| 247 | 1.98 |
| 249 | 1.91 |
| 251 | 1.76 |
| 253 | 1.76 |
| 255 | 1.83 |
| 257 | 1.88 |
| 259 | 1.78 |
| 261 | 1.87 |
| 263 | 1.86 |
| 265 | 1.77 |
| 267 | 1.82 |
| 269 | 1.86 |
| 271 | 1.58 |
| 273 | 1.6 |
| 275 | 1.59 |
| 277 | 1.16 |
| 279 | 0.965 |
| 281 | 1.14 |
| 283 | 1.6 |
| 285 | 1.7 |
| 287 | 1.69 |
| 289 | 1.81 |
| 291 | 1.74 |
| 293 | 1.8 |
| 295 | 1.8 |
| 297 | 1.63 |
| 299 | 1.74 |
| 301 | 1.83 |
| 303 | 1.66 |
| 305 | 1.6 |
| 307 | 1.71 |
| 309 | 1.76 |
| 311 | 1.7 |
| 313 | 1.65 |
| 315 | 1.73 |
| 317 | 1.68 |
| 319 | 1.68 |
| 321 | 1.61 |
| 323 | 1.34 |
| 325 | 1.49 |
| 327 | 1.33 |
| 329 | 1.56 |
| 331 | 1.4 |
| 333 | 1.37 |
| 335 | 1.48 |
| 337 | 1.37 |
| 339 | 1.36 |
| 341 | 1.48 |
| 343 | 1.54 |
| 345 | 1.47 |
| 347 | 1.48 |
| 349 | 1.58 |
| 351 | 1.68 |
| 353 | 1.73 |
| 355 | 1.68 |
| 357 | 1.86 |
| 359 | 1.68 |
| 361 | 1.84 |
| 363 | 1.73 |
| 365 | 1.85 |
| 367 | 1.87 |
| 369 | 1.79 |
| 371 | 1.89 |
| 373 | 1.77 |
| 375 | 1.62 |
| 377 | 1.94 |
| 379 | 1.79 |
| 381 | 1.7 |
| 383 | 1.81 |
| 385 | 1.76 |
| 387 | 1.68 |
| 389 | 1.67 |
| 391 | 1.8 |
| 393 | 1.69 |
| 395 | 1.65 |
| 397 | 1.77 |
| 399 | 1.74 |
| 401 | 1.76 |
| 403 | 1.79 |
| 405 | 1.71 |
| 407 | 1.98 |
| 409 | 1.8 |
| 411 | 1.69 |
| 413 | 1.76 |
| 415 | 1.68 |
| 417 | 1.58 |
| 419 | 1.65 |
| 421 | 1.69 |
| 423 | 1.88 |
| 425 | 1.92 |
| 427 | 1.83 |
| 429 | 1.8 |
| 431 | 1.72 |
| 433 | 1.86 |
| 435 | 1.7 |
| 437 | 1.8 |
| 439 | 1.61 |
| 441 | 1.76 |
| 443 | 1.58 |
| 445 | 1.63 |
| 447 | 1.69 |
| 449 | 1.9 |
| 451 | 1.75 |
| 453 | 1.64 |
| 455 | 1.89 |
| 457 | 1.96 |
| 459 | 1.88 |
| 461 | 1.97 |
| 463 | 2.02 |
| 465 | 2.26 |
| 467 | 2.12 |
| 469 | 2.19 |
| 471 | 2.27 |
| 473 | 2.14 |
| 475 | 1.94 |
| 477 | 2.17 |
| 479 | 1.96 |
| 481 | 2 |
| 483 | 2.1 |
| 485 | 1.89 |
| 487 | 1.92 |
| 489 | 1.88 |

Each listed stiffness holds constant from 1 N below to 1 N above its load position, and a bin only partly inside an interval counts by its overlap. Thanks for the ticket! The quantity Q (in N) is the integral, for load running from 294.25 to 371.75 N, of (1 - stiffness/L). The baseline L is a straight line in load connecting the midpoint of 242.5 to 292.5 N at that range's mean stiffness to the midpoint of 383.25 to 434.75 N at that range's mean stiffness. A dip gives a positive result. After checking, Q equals 4.1 N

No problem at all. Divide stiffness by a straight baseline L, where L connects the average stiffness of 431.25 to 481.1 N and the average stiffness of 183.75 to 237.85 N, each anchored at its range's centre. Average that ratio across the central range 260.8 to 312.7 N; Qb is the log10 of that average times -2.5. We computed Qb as 0.11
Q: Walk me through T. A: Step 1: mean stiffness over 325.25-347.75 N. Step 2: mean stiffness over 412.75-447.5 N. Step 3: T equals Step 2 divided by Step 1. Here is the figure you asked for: 1.20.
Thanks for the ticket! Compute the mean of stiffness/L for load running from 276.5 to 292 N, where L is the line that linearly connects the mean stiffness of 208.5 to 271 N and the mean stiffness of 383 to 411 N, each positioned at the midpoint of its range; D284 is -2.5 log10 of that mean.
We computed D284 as 0.201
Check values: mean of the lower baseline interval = 1.8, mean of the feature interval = 1.49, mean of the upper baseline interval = 1.75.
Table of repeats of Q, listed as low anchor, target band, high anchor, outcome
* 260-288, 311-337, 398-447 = 1.77 N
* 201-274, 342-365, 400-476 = 1.91 N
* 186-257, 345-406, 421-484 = 4.25 N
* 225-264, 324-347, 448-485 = 5.56 N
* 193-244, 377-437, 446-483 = 5.77 N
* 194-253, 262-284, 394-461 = 3.15 N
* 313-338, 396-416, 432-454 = -1.39 N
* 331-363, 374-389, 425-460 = -0.98 N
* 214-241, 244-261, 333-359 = -1.20 N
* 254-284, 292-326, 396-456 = -0.36 N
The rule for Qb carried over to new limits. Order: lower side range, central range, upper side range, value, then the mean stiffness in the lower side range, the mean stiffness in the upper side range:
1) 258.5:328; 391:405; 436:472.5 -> 0.04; 1.64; 1.89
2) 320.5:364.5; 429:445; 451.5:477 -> 0.12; 1.55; 2.02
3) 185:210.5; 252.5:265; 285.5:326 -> -0.05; 1.84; 1.68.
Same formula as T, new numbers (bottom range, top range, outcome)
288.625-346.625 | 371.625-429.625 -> 1.10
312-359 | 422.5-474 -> 1.21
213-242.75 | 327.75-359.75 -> 0.87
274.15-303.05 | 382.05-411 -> 1.11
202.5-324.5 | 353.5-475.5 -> 1.05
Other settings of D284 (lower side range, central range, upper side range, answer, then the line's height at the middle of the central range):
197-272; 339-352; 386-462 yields 0.17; 1.78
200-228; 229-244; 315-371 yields -0.07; 1.73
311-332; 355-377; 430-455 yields -0.11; 1.62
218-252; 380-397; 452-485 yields 0.13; 1.95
